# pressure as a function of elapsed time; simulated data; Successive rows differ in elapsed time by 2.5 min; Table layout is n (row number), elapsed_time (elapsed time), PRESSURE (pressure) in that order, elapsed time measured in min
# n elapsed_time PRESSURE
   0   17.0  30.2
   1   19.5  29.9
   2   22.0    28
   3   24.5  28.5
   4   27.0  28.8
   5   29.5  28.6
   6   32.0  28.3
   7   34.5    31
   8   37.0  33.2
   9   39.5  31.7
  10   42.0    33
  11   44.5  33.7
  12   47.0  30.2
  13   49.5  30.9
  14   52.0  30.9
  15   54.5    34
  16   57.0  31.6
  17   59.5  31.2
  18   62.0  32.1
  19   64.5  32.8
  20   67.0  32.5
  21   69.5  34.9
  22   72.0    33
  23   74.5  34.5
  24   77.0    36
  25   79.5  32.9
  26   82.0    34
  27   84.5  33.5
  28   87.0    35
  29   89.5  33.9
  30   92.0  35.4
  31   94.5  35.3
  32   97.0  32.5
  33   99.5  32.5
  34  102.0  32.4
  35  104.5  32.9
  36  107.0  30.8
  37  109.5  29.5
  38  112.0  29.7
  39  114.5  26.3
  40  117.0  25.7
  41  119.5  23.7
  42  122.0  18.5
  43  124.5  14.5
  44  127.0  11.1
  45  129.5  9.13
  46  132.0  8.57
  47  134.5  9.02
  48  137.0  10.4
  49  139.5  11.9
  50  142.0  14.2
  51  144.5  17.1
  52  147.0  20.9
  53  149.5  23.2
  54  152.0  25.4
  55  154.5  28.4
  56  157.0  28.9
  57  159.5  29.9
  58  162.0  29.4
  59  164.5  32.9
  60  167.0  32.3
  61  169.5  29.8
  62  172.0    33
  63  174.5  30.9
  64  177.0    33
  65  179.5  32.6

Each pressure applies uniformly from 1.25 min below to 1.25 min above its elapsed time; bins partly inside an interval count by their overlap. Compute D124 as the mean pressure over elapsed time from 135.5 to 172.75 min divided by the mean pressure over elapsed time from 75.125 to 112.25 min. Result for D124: 0.73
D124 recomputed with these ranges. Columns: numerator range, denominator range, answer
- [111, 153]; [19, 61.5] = 0.57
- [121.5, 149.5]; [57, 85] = 0.41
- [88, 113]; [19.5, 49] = 1.07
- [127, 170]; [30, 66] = 0.66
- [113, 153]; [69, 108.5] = 0.50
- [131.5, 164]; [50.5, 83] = 0.62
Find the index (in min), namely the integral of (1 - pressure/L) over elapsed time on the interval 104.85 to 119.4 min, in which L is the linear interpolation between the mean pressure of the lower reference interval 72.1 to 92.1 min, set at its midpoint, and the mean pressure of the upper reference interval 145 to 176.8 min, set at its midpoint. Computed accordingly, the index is 1.73 min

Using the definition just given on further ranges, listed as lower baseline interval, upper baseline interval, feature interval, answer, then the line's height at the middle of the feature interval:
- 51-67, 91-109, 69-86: -0.8 min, 32.5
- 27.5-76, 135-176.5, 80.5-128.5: -0.4 min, 28.3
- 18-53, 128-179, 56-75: -2.8 min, 28.6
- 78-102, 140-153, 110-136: 8.2 min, 25.5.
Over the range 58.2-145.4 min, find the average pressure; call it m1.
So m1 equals 26.5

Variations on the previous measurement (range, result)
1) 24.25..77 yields 31.8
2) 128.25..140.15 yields 9.7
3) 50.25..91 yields 33.3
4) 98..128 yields 25.8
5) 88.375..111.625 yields 32.7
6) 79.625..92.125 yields 34.1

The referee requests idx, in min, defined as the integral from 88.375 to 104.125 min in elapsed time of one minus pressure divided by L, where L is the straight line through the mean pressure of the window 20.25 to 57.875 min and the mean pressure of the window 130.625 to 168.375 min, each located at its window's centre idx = -4.6 min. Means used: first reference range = 30.8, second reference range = 21.5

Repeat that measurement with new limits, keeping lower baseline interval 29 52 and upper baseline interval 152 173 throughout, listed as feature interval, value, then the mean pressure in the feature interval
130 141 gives 7.38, 10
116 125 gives 2.83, 21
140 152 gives 4.45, 19.1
